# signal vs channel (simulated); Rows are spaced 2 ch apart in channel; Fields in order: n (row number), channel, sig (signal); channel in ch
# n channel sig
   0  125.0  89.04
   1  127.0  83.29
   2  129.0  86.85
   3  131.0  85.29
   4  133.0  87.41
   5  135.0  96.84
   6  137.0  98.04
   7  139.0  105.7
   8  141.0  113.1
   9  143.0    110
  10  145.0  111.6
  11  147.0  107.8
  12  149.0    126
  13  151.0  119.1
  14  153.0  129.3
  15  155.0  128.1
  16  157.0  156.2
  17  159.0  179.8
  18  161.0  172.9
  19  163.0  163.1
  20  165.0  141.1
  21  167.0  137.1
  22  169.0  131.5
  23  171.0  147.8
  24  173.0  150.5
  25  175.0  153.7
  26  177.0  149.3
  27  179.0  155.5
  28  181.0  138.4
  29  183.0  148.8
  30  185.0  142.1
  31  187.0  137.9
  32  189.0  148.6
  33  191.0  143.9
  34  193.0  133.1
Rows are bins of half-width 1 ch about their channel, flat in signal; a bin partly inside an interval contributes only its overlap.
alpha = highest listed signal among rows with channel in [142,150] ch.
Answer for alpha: 126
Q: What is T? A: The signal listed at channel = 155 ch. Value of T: 128.1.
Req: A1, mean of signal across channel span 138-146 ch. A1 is 110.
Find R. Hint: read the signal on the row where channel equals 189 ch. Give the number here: 148.6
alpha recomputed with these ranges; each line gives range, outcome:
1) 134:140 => 105.7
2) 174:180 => 155.5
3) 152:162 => 179.8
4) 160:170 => 172.9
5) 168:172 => 147.8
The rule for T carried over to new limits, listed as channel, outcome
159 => 179.8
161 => 172.9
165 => 141.1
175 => 153.7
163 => 163.1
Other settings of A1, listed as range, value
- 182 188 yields 143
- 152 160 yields 148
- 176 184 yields 148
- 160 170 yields 149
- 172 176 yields 152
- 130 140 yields 94.7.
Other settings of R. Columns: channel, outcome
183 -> 148.8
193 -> 133.1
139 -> 105.7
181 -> 138.4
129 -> 86.85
